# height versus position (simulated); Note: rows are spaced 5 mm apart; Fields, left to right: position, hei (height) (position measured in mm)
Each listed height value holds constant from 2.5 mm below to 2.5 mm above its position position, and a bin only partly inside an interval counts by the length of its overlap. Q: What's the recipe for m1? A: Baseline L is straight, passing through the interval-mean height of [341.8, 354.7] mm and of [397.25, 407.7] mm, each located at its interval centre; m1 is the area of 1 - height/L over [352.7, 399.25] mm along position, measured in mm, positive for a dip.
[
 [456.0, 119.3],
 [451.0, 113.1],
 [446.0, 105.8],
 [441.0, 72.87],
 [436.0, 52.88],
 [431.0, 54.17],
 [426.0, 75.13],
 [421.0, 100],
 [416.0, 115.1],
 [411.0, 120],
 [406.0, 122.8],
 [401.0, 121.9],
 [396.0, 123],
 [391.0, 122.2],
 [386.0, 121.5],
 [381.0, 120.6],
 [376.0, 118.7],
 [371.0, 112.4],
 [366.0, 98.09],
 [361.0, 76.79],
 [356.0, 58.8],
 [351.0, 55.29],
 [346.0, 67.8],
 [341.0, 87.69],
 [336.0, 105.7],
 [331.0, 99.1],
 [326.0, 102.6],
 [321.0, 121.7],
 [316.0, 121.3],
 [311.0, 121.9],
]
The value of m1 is -5.0 mm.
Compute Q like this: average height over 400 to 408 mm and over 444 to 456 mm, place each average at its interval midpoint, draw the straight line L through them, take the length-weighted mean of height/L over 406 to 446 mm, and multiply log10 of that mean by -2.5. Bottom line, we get 0.32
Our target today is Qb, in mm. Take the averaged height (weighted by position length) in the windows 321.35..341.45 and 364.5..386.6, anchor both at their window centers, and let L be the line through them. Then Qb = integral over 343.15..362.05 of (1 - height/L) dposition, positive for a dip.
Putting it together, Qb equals 7.7 mm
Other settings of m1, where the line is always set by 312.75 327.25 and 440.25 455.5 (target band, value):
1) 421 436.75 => 5.59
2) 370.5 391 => -1.72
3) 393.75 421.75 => -2.84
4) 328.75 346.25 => 3.35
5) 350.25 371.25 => 6.22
